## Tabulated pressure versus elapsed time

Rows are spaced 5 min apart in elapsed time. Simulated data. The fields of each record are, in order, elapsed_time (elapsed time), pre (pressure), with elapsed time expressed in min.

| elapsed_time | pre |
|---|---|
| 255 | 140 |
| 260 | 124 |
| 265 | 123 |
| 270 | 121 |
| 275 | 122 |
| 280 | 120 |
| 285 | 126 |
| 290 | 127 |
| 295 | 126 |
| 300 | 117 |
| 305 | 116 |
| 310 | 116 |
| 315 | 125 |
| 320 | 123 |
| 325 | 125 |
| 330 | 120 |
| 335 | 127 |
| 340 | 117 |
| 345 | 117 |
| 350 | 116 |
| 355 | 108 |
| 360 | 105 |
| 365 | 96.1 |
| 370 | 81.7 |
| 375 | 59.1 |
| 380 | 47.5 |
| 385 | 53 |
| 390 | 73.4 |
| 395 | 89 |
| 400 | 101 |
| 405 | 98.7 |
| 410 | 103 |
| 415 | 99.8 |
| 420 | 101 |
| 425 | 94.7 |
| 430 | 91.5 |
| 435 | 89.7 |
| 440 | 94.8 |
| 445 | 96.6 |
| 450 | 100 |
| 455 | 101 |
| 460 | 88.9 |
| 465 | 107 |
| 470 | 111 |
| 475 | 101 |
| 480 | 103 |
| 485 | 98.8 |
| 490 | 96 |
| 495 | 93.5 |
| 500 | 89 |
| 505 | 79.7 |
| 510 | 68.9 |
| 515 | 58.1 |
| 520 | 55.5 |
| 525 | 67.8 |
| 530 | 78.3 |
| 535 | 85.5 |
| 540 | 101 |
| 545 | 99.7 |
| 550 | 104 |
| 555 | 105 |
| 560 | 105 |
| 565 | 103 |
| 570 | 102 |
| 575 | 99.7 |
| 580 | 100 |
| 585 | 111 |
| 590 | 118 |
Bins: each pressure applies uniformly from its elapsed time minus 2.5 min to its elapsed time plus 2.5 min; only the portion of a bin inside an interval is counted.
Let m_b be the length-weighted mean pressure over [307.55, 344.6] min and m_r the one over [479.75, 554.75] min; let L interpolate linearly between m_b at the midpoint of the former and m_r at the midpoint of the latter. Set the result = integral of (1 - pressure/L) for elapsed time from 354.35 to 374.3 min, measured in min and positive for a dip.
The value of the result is 3.7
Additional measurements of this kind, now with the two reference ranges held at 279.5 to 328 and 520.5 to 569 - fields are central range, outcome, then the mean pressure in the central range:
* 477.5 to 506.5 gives 1.6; 93.8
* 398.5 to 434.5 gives 3.5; 98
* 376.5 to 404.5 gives 9.4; 74.1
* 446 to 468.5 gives 0.9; 99.6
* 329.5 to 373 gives 2.9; 109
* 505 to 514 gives 2.5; 70.1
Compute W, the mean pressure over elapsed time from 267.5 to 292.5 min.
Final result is 123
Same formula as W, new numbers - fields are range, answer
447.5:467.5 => 99.2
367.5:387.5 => 60.3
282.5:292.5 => 126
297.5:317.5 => 118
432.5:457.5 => 96.4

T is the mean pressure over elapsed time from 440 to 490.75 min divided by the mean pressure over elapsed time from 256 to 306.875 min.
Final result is 0.8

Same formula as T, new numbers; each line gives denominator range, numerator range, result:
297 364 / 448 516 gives 0.79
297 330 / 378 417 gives 0.69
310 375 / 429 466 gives 0.86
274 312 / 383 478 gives 0.78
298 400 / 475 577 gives 0.89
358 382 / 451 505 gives 1.26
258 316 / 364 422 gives 0.68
